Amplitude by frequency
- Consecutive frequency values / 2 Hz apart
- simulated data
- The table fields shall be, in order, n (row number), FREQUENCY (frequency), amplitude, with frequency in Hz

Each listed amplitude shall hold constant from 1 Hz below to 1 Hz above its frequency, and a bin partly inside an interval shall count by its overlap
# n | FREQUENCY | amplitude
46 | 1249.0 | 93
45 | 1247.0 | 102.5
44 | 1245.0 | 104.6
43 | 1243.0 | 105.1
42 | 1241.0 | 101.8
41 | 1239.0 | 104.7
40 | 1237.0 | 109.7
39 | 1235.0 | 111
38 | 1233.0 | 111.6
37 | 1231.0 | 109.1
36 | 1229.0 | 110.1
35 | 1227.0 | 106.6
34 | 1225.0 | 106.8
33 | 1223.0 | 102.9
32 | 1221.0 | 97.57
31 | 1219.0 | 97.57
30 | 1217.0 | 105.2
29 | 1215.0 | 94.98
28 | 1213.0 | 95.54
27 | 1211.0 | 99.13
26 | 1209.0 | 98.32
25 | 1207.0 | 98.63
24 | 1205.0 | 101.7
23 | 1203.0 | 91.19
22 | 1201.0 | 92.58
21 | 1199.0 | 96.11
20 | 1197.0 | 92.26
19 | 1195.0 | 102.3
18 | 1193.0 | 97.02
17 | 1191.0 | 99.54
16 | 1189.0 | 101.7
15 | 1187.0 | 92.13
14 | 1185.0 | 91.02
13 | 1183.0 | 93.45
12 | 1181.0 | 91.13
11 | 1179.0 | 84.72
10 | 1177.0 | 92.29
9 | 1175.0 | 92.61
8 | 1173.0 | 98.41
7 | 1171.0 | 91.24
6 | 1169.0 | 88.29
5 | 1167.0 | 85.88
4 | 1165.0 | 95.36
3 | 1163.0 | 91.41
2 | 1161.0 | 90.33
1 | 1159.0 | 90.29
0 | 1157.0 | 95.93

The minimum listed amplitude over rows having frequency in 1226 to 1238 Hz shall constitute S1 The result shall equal 106.6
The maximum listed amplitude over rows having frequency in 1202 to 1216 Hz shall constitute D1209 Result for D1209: 101.7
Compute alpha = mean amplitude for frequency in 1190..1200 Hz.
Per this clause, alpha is 97.4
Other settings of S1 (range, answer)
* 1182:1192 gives 91.02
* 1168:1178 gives 88.29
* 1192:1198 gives 92.26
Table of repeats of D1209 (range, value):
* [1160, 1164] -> 91.41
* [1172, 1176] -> 98.41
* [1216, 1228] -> 106.8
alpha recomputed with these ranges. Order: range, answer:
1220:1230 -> 105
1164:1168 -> 90.6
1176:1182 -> 89.4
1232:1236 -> 111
